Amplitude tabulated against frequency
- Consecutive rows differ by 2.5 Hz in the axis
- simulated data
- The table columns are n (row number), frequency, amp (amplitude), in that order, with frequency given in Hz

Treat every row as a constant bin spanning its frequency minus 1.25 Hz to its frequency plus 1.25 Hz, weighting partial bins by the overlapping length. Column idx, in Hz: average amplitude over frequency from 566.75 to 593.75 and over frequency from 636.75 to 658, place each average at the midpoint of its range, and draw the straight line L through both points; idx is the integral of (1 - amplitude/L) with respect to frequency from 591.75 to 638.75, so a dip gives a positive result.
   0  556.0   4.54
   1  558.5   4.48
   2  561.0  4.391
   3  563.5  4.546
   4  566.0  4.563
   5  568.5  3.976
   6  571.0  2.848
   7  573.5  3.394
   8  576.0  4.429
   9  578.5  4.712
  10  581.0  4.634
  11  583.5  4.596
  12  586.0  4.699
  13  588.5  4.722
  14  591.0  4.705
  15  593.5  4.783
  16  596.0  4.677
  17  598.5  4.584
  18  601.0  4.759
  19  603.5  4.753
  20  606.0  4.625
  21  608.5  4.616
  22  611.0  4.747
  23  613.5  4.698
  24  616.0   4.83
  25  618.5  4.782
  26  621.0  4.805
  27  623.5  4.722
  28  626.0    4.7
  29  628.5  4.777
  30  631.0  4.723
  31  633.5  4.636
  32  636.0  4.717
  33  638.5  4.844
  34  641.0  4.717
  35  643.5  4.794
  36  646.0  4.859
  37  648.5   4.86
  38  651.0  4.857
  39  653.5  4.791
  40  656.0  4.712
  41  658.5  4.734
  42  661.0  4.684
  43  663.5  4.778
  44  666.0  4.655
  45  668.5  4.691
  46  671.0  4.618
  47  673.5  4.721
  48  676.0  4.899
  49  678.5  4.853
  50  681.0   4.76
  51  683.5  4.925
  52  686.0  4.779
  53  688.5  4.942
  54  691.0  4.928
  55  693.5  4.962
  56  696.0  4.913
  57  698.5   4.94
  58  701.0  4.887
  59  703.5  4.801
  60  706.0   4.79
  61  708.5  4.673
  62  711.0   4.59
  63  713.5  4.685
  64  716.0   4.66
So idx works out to -1.7 Hz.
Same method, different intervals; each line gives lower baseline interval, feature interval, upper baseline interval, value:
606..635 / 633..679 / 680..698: 0.5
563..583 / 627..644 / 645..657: -0.2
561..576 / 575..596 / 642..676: -2.8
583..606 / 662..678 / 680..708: 0.3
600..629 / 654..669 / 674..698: 0.4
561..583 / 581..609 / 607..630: -1.5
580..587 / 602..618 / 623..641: -0.1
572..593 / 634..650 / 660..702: -0.4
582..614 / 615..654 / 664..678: -0.6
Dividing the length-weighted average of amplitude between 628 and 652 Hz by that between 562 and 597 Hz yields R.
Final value 1.1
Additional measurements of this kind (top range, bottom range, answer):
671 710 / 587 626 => 1.03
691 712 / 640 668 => 1.01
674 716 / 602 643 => 1.02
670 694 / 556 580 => 1.16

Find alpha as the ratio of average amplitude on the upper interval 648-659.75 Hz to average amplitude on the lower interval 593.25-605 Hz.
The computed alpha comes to 1.02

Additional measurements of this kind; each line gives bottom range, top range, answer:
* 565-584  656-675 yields 1.14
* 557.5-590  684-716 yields 1.12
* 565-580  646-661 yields 1.20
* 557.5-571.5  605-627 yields 1.13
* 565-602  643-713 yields 1.09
